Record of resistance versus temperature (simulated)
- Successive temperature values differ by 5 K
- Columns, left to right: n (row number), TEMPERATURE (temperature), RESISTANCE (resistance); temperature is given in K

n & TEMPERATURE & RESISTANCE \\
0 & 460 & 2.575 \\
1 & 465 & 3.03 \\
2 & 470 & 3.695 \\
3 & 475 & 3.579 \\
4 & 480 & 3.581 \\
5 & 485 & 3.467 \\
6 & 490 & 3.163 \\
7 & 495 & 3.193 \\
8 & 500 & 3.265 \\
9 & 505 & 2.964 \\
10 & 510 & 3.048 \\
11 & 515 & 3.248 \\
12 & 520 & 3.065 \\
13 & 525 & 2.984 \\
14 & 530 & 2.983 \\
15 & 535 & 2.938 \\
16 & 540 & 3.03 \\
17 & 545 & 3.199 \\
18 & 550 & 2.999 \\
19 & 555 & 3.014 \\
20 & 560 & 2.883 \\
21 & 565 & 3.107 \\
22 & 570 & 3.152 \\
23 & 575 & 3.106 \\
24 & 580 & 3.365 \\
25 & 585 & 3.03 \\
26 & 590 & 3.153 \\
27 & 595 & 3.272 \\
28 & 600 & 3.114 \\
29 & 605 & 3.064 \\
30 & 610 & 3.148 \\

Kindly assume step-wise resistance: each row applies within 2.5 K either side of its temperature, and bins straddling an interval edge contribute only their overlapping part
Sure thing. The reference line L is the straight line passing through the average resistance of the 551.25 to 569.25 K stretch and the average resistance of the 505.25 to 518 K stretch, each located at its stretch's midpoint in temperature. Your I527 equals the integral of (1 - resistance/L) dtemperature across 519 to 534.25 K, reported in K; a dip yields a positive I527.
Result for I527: 0.42 K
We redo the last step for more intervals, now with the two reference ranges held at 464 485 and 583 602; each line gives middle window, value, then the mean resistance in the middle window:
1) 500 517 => 1.46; 3.11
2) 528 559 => 2.57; 3.02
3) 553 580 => 1.18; 3.08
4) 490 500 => 0.69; 3.2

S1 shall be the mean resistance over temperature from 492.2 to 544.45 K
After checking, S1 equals 3.08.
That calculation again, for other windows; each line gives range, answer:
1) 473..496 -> 3.41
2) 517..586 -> 3.06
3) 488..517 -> 3.14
